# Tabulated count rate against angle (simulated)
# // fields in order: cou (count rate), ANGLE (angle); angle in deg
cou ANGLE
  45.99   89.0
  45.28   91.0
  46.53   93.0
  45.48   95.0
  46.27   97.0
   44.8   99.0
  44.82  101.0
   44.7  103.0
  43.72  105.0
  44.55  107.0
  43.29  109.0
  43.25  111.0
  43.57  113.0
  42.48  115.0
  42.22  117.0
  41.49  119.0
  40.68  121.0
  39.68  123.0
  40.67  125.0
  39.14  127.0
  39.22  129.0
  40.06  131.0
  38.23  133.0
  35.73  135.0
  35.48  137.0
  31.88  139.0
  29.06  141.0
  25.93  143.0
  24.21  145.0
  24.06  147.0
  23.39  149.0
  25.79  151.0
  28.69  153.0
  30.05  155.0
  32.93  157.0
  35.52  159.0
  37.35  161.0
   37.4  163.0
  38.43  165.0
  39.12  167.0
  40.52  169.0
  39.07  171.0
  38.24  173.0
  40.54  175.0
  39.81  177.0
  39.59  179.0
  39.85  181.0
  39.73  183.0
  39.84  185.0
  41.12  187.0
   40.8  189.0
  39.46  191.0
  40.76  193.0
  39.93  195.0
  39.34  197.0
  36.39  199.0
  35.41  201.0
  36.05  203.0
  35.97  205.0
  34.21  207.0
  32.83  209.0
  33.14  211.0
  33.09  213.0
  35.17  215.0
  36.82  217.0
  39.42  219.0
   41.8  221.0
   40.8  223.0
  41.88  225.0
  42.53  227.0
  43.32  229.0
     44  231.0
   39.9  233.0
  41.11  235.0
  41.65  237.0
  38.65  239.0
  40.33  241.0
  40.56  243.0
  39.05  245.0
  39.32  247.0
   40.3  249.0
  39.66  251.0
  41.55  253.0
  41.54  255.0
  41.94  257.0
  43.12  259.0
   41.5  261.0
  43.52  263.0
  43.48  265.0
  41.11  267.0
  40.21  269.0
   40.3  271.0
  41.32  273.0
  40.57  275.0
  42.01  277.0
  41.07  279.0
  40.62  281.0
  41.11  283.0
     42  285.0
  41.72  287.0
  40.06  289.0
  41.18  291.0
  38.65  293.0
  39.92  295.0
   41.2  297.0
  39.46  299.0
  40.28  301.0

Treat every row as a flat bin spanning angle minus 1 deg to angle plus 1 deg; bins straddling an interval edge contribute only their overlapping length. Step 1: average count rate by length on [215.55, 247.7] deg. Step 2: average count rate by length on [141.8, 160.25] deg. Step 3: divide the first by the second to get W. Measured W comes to 1.45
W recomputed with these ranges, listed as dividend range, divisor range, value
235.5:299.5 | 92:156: 1.08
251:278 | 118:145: 1.15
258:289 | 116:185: 1.16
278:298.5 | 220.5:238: 0.97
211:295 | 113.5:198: 1.11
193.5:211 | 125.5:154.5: 1.15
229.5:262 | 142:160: 1.47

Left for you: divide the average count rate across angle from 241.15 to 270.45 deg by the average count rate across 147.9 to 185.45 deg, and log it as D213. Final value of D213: 1.14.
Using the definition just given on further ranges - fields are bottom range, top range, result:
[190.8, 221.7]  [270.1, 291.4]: 1.12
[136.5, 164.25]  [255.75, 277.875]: 1.39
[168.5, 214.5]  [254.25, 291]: 1.09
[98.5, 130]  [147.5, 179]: 0.83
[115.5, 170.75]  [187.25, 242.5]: 1.11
